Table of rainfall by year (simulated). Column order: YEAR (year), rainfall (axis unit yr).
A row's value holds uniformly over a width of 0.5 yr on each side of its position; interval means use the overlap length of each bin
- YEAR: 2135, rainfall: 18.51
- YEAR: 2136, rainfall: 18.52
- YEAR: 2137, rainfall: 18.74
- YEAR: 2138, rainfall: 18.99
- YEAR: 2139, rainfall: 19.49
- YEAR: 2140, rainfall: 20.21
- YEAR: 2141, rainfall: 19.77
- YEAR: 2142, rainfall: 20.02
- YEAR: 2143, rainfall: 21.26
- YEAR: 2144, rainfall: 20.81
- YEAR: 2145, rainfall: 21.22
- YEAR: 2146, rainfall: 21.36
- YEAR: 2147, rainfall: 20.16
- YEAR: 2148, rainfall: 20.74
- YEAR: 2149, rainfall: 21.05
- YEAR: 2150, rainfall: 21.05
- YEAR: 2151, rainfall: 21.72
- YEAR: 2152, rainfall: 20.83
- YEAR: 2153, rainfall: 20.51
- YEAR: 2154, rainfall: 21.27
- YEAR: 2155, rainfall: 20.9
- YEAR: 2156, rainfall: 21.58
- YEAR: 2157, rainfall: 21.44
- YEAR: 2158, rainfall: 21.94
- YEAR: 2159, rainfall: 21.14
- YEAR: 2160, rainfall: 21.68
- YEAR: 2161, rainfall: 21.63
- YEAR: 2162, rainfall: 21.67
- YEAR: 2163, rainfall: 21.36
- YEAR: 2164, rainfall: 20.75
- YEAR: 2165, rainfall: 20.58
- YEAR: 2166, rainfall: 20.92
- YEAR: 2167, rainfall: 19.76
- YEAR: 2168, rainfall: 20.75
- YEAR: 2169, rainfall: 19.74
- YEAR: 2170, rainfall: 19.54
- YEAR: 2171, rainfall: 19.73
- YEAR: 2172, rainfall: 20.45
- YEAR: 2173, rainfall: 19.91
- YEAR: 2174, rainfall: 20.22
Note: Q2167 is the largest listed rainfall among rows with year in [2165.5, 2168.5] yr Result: 20.92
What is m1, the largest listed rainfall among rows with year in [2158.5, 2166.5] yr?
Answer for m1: 21.68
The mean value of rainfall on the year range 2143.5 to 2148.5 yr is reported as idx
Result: 20.9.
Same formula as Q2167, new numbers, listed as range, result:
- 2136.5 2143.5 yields 21.26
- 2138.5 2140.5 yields 20.21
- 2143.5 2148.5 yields 21.36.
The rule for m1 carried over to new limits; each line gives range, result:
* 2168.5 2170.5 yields 19.74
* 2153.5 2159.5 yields 21.94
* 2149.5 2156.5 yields 21.72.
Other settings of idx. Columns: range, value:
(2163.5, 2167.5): 20.5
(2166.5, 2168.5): 20.3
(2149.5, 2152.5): 21.2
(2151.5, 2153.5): 20.7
